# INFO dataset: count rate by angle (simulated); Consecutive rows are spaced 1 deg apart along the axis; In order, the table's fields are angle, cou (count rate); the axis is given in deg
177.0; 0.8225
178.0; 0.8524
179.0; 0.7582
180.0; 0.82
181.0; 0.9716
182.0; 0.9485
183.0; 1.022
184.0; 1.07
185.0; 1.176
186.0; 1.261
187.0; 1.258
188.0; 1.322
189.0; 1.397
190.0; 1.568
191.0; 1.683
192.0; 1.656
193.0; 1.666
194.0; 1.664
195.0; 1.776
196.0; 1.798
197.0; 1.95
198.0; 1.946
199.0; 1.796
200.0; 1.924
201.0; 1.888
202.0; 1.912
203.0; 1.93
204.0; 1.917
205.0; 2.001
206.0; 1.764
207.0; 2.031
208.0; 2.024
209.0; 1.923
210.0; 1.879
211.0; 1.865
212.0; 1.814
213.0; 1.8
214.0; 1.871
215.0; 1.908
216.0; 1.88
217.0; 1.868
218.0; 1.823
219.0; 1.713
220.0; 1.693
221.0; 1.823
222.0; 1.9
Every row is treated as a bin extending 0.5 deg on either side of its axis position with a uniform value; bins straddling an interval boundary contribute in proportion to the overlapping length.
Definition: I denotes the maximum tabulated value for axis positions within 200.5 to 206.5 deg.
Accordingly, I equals 2.001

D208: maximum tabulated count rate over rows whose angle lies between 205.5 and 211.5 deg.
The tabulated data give 2.031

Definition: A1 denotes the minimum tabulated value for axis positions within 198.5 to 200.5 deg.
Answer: 1.796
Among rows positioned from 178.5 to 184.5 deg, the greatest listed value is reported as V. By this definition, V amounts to 1.07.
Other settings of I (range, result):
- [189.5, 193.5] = 1.683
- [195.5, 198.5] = 1.95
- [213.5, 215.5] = 1.908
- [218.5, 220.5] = 1.713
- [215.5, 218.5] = 1.88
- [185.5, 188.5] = 1.322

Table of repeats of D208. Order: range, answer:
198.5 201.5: 1.924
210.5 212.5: 1.865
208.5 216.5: 1.923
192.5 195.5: 1.776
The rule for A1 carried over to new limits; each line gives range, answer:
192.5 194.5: 1.664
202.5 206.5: 1.764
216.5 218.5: 1.823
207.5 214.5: 1.8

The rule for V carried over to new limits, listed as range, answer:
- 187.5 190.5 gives 1.568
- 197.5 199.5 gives 1.946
